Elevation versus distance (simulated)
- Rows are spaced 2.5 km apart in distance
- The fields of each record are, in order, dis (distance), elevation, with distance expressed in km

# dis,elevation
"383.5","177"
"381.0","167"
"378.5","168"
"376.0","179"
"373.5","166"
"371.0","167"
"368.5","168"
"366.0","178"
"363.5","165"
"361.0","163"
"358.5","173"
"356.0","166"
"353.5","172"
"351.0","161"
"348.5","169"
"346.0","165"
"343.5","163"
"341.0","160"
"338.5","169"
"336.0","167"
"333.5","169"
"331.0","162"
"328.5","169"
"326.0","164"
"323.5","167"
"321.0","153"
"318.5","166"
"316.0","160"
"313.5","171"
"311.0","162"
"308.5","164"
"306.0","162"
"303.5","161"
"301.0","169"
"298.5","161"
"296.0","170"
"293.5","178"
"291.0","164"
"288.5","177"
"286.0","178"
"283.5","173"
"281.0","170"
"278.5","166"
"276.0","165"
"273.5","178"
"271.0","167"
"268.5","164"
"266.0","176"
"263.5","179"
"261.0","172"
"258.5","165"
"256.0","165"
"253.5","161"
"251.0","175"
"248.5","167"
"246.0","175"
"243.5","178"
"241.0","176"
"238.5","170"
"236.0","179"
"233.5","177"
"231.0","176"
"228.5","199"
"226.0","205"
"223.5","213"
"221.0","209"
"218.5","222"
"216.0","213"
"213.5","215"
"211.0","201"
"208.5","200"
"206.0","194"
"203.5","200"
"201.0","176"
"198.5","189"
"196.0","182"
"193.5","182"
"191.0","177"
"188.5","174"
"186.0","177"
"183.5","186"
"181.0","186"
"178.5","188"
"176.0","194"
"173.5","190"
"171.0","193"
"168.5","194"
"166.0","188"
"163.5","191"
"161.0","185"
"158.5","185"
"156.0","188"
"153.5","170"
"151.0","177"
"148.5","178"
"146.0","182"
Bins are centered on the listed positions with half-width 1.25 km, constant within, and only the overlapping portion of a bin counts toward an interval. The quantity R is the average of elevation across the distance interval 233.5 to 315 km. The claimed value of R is 170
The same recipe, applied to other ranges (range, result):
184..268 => 185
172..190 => 185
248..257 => 167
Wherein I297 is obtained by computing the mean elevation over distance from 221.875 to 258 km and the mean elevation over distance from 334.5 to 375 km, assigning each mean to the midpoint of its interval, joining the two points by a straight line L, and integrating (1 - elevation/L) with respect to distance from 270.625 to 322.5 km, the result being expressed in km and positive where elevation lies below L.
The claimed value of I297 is 1.8 km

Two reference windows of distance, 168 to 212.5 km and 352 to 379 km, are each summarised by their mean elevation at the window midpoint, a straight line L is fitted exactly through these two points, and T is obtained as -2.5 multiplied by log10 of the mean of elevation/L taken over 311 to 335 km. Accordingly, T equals 0.06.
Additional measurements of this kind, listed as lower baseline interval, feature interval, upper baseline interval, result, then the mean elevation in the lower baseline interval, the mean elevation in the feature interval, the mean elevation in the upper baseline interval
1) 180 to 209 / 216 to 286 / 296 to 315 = -0.03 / 185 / 179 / 165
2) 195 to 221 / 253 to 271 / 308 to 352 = 0.09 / 200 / 169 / 165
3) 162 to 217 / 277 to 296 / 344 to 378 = 0.04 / 190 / 172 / 168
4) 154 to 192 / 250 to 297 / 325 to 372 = 0.03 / 186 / 171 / 167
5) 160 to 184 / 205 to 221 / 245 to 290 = -0.15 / 190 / 208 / 171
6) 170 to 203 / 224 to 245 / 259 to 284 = -0.04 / 184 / 184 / 171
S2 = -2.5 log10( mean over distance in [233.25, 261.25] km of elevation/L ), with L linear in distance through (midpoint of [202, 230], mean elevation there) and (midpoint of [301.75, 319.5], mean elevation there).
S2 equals 0.123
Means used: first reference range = 206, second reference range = 164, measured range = 171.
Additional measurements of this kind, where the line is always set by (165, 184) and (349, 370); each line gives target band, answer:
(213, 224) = -0.16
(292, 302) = 0.04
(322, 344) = 0.04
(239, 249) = 0.05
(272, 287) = 0.04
